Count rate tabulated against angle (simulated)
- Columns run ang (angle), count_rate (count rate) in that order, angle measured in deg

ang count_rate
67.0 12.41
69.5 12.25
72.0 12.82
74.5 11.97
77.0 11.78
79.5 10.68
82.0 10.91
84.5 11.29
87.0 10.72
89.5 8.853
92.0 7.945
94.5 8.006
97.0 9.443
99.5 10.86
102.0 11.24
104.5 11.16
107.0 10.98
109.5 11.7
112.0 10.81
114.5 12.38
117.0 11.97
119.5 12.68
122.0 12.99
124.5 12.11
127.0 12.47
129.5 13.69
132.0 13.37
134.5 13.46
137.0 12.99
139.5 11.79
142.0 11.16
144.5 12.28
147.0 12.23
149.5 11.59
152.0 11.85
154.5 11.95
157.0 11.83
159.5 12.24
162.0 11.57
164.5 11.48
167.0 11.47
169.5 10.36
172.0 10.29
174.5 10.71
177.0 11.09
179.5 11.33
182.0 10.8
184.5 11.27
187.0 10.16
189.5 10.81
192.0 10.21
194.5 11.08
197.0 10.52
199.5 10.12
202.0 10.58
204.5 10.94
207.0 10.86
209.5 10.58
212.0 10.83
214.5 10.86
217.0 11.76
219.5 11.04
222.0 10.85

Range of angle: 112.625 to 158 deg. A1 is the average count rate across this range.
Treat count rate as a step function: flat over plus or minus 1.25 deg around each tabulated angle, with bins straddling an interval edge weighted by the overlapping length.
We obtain 12.4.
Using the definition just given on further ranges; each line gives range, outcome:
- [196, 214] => 10.6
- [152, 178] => 11.3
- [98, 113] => 11.1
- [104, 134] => 12.2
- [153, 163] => 11.9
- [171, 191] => 10.8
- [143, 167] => 11.9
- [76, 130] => 11.1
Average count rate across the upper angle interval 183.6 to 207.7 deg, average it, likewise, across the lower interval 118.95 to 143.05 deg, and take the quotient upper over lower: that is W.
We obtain 0.84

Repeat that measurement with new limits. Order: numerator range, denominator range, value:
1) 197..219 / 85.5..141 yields 0.95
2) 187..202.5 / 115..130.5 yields 0.83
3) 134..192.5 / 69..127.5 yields 1.03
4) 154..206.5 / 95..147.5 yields 0.92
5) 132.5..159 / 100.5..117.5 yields 1.06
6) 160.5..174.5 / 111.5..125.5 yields 0.90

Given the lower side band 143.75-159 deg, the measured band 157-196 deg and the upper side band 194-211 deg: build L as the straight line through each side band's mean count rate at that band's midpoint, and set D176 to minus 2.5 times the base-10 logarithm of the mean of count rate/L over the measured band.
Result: 0.03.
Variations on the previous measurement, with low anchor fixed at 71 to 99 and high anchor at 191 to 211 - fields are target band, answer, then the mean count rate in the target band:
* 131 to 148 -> -0.19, 12.5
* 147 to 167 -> -0.12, 11.8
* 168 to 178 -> -0.01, 10.6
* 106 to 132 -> -0.17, 12.2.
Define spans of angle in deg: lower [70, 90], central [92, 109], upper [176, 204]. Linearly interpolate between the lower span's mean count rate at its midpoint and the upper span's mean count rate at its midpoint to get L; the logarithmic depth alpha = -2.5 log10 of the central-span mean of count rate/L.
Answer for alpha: 0.10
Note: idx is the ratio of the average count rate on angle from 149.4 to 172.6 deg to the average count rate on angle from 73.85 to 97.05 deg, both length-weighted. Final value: 1.1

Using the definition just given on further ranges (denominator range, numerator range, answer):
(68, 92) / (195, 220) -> 0.97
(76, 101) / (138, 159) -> 1.18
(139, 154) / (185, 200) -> 0.89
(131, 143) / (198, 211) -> 0.84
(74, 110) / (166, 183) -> 1.04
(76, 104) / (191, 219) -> 1.06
